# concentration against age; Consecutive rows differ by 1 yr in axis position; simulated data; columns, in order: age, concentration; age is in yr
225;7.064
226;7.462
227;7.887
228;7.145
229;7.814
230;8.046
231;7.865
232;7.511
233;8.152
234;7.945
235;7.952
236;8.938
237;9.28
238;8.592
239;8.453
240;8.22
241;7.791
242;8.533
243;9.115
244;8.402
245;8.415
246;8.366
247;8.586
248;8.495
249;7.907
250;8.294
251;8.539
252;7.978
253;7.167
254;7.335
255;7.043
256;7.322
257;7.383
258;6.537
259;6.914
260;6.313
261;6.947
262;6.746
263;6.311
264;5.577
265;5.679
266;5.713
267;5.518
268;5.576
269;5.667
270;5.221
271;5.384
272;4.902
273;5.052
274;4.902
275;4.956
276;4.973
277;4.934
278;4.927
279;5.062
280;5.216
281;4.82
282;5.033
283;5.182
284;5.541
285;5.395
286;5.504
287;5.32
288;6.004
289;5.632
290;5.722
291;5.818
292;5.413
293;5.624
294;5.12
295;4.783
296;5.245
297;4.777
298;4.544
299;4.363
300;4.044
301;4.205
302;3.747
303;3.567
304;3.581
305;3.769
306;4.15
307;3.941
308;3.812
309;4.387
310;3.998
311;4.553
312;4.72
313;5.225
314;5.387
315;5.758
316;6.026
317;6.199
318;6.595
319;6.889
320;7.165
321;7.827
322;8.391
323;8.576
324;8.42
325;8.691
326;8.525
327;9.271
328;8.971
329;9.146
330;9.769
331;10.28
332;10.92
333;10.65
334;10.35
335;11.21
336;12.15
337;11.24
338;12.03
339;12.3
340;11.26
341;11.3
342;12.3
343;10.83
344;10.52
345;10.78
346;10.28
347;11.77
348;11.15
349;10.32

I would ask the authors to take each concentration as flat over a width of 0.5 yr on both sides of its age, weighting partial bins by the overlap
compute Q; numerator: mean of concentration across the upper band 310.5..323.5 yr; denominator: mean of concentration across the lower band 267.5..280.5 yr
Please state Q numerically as 1.2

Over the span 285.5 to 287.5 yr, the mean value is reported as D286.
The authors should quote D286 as 5.41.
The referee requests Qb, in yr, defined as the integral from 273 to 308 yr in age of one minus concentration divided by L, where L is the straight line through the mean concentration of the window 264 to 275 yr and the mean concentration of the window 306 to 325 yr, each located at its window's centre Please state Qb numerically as 4.81 yr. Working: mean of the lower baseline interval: 5.35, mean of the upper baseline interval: 6.02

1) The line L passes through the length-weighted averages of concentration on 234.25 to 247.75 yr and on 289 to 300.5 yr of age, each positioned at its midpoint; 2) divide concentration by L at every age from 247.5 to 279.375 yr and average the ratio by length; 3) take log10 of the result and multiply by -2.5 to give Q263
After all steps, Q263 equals 0.134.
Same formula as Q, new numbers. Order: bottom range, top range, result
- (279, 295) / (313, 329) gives 1.39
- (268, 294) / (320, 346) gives 1.92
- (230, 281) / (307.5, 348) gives 1.26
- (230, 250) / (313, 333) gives 0.96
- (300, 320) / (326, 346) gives 2.23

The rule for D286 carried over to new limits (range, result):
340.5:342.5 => 11.8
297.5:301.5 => 4.29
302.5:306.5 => 3.77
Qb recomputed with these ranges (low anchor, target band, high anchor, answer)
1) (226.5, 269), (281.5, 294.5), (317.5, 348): 4.80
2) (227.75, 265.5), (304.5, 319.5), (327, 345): 7.49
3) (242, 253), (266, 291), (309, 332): 8.28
